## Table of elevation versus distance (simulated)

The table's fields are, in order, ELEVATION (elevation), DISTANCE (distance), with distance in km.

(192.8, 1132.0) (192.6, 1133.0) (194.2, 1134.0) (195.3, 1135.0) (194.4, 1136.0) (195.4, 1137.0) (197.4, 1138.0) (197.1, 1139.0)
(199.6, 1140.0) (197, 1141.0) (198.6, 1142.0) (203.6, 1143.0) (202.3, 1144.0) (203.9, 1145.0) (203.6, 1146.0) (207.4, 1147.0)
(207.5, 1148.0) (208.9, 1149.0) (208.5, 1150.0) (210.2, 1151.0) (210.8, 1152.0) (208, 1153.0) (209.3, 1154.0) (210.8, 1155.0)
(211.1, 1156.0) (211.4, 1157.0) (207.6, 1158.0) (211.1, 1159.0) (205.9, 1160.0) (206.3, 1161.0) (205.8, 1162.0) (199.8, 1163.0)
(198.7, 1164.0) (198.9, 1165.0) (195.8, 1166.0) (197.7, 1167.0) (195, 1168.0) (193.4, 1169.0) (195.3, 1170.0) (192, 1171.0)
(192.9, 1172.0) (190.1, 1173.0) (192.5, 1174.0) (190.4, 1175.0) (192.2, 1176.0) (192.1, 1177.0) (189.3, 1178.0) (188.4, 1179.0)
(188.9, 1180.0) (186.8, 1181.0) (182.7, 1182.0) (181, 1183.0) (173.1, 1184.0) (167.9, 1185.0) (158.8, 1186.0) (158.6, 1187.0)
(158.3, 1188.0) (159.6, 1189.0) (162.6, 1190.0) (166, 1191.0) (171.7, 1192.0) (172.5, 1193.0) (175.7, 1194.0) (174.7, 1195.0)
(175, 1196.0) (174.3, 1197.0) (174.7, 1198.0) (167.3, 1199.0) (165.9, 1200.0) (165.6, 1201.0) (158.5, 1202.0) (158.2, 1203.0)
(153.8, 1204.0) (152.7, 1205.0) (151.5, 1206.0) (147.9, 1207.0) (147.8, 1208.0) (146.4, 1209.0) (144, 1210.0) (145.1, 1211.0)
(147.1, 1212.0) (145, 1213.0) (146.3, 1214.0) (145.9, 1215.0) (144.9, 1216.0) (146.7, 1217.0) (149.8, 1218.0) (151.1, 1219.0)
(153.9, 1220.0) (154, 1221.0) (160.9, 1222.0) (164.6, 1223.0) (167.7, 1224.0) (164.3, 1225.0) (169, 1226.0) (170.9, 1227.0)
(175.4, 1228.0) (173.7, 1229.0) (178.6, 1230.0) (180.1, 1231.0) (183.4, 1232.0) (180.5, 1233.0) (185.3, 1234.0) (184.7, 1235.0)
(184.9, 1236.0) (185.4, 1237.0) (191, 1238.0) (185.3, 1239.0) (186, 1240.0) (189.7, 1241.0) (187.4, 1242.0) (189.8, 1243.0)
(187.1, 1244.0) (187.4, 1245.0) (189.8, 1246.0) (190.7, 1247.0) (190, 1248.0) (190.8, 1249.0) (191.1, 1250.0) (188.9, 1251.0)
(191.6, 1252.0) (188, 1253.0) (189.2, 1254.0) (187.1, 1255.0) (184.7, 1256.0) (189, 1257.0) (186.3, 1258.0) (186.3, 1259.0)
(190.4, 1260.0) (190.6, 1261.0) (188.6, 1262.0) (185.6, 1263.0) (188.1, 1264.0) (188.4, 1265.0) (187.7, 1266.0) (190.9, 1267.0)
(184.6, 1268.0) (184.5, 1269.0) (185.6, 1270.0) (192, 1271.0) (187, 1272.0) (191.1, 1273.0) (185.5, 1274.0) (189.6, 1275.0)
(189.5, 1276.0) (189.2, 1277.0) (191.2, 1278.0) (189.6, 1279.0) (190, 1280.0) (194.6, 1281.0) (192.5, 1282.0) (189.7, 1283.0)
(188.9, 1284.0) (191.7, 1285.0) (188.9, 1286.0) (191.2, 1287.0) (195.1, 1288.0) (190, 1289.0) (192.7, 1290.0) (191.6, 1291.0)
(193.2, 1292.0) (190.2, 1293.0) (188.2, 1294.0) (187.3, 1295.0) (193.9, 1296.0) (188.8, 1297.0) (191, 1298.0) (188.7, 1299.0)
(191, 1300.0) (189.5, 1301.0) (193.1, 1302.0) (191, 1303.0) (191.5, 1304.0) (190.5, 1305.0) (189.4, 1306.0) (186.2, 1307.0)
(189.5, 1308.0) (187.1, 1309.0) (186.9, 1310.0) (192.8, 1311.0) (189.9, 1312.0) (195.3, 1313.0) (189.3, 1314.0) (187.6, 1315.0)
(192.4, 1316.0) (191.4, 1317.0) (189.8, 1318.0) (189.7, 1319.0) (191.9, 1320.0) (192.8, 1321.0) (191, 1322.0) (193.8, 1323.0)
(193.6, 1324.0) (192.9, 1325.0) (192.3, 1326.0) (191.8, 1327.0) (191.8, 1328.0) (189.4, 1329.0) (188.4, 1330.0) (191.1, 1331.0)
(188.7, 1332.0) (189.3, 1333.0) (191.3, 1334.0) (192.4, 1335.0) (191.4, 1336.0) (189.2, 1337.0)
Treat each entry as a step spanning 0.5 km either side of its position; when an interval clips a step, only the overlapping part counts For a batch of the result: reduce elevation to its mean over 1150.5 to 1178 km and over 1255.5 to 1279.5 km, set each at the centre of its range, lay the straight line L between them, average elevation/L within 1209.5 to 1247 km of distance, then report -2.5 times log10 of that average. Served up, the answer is 0.14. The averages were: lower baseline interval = 201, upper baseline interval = 188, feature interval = 170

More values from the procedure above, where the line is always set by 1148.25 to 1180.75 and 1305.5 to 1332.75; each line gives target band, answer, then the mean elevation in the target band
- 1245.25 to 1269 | 0.034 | 189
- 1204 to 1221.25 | 0.309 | 148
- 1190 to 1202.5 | 0.168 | 170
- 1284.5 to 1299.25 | 0.008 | 191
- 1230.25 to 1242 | 0.061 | 185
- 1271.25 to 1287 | 0.018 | 190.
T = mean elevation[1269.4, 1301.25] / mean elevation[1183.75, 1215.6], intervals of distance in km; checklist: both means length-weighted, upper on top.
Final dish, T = 1.19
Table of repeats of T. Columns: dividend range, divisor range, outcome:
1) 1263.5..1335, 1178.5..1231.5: 1.17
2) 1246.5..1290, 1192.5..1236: 1.16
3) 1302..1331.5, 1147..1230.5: 1.08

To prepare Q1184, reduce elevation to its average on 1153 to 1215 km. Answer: 178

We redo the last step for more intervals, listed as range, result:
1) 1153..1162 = 209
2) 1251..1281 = 188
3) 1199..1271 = 174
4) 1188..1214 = 160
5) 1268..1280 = 189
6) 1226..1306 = 188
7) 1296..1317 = 190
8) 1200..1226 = 153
